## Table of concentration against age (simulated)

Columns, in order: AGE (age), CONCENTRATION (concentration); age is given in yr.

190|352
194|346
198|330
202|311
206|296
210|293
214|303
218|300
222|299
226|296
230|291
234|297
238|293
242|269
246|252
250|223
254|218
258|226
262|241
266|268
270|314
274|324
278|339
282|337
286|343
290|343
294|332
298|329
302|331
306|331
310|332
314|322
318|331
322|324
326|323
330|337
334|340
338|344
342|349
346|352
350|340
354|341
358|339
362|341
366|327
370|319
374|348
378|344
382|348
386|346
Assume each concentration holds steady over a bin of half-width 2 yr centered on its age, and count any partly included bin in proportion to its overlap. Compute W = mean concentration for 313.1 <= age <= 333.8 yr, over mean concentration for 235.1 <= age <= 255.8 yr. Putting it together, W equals 1.30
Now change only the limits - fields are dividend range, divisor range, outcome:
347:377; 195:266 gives 1.21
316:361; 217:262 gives 1.26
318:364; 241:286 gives 1.22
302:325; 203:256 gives 1.17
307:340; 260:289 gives 1.07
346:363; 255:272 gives 1.32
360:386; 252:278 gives 1.25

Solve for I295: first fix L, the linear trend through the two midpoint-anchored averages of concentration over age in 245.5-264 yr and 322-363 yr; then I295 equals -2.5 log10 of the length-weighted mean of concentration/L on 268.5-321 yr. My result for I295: -0.19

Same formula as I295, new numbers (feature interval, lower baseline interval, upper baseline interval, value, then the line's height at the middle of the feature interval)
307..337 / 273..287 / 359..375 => 0.01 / 335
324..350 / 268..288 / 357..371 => -0.03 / 332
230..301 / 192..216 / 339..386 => 0.12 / 324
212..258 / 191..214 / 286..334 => 0.17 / 320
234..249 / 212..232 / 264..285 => 0.13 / 305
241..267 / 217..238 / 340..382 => 0.26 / 305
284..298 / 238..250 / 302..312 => -0.08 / 313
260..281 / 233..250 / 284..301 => 0.03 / 308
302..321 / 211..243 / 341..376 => -0.02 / 323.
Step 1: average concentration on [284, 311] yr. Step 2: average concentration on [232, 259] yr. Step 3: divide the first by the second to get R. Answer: 1.31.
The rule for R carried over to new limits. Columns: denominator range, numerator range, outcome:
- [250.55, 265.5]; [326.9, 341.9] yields 1.47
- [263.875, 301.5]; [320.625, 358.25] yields 1.04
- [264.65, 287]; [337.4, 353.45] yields 1.08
